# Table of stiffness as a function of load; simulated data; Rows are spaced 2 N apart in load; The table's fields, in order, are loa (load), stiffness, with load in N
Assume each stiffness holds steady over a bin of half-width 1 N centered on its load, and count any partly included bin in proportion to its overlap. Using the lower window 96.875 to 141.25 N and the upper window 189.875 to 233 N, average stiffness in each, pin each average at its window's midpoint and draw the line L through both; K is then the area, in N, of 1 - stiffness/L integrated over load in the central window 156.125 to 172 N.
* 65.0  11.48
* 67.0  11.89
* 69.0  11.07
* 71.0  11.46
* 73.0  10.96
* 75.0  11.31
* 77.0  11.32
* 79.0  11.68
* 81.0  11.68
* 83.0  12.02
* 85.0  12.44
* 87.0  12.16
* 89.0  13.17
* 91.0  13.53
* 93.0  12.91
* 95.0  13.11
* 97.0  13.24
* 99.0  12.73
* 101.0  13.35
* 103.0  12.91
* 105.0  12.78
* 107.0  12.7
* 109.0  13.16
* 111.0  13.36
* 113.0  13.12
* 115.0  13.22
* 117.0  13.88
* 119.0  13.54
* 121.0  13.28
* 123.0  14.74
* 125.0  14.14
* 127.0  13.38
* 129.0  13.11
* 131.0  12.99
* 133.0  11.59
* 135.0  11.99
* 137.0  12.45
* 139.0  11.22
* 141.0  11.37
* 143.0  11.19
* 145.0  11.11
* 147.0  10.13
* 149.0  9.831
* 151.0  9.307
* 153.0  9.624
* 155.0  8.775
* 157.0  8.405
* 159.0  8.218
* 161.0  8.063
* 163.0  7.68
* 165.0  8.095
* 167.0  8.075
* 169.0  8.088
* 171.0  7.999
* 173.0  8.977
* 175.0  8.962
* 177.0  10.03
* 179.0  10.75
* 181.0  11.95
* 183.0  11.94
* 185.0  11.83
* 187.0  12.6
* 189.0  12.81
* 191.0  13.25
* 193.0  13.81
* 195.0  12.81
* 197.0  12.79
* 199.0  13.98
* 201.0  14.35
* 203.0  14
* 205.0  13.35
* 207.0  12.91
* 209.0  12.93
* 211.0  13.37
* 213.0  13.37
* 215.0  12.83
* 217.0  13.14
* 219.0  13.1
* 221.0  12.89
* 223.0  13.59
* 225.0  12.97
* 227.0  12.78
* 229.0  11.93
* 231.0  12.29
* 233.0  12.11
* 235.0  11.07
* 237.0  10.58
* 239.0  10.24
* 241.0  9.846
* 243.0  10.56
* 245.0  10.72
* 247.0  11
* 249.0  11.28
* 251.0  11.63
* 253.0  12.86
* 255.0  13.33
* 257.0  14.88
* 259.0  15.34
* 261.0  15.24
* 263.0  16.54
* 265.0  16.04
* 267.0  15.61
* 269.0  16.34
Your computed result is 6.1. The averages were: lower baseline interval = 13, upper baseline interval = 13.1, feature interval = 8.08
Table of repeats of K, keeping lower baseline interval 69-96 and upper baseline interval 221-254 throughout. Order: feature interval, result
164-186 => 3.9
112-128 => -2.2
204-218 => -1.7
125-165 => 4.5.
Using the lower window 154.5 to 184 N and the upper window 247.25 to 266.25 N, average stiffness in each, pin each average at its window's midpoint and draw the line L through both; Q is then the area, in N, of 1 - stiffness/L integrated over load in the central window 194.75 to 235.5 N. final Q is -4.92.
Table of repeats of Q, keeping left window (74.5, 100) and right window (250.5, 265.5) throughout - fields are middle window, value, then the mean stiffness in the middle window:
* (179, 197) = 1.5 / 12.5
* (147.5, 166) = 6.4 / 8.71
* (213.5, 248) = 5.6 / 11.9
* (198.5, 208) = 0.1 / 13.7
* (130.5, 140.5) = 0.8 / 12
